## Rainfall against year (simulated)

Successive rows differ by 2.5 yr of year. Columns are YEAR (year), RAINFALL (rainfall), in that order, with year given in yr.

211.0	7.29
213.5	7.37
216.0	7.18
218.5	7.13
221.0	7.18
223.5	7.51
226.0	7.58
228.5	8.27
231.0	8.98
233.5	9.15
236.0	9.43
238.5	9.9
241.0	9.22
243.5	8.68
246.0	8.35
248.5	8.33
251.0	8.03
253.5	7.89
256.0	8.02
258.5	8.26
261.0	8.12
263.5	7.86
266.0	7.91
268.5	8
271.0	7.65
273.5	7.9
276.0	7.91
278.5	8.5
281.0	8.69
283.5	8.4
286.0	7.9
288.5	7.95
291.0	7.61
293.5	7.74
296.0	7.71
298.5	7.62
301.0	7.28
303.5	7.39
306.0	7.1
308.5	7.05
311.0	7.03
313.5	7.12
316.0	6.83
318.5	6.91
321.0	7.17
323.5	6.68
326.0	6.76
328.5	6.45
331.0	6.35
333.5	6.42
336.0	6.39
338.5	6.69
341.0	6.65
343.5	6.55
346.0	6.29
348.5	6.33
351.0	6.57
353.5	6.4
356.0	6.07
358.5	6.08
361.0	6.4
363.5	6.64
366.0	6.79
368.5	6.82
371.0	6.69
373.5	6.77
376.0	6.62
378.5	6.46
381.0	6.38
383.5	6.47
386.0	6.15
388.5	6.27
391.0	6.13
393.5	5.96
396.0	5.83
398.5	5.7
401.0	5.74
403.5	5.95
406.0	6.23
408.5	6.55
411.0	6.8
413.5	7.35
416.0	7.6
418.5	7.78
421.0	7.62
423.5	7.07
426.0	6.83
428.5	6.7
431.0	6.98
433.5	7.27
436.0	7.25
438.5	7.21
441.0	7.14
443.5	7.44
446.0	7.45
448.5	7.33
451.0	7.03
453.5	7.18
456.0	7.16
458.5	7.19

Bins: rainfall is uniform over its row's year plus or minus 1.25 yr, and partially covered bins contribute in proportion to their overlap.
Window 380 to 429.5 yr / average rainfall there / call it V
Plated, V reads 6.56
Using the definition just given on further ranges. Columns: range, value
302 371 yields 6.67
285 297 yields 7.78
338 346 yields 6.57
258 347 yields 7.35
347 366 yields 6.38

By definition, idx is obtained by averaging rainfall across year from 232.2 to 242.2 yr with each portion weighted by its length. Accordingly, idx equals 9.42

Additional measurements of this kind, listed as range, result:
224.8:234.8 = 8.5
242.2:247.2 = 8.52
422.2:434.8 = 6.97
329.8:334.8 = 6.39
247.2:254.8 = 8.08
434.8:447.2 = 7.3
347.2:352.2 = 6.45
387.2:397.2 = 6.05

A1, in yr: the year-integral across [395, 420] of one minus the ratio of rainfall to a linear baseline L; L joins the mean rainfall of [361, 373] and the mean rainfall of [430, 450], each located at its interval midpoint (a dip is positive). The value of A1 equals 1.6 yr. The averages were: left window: 6.7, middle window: 6.57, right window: 7.26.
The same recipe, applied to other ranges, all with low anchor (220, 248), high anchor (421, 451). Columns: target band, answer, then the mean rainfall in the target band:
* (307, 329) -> 2.98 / 6.91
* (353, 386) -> 4.90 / 6.5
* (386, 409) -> 4.35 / 6.03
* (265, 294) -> 0.83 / 8.02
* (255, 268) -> 0.54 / 8.03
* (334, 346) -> 2.00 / 6.53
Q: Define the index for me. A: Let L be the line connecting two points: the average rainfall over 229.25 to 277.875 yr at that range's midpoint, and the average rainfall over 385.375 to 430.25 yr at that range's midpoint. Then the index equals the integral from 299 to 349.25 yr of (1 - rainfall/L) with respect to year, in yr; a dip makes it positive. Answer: 5.2 yr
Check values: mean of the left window 8.4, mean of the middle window 6.79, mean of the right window 6.58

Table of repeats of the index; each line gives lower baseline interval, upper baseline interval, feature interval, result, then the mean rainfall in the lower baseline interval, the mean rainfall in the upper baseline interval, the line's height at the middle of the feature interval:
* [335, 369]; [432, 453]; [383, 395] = 1.1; 6.47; 7.26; 6.79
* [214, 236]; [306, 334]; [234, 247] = -2.3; 7.94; 6.82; 7.76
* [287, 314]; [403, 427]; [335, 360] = 3.0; 7.43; 7.01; 7.26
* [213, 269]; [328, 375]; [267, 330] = -1.5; 8.2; 6.49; 7.31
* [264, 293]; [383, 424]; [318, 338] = 2.2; 8.03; 6.53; 7.43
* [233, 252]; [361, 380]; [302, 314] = 0.9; 8.89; 6.66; 7.75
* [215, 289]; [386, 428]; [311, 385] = 6.3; 8.2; 6.58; 7.2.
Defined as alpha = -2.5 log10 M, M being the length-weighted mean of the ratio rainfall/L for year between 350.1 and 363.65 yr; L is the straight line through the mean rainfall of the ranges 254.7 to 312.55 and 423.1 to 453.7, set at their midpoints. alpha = 0.18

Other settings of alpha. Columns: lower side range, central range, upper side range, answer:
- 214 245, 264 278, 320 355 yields -0.04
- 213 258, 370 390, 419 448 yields 0.16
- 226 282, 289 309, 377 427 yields 0.05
